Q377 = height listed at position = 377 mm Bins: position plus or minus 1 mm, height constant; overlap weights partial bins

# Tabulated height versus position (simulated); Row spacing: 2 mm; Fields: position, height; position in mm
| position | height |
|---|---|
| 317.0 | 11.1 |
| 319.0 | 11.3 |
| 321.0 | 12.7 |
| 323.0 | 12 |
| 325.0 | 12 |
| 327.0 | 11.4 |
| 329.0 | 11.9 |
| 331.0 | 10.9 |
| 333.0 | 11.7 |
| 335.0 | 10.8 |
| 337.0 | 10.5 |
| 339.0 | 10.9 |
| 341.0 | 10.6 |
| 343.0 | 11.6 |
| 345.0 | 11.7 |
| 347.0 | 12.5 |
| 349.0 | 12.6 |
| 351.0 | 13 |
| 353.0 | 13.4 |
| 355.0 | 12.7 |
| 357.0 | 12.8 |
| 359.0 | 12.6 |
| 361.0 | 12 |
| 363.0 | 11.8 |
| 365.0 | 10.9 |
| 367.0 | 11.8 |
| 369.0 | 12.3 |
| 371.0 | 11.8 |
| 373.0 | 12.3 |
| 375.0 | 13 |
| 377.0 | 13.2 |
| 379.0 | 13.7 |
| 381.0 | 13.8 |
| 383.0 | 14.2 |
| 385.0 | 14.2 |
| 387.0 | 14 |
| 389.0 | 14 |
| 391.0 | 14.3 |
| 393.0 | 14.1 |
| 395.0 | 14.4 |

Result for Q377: 13.2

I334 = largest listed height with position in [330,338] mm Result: 11.7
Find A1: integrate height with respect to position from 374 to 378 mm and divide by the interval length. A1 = 13.1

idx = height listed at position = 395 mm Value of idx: 14.4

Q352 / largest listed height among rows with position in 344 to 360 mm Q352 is 13.4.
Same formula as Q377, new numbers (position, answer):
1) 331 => 10.9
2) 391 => 14.3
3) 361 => 12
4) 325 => 12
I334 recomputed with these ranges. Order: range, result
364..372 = 12.3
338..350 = 12.6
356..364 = 12.8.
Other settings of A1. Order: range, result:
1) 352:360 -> 12.9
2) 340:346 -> 11.3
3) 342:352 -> 12.3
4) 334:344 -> 10.9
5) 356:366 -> 12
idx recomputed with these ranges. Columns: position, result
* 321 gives 12.7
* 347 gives 12.5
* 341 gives 10.6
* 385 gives 14.2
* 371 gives 11.8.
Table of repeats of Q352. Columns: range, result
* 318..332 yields 12.7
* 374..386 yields 14.2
